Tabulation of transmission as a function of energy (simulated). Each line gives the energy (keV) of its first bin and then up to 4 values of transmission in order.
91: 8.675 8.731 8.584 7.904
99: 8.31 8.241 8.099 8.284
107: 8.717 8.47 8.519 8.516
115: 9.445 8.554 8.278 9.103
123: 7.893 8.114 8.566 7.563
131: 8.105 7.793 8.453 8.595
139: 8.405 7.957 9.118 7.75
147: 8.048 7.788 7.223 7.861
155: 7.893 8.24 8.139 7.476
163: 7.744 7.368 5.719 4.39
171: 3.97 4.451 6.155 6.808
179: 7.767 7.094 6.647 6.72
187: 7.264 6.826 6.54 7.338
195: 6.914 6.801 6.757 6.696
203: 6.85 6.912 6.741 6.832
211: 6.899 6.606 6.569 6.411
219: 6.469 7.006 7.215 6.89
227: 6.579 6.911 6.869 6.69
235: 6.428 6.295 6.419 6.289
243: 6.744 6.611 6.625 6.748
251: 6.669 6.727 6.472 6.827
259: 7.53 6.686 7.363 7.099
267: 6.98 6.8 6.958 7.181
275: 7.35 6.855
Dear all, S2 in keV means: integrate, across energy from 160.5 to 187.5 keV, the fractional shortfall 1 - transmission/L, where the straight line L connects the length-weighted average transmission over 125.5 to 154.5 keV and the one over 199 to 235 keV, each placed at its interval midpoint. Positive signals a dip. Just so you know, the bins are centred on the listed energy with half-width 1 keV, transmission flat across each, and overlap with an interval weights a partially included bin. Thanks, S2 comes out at 4.1 keV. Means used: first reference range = 8.08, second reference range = 6.76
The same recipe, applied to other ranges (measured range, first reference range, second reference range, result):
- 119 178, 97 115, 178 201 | 1.67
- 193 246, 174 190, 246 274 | 1.44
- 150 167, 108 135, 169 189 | -1.49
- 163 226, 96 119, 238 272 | 7.38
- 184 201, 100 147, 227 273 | 1.38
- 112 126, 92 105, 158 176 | -1.63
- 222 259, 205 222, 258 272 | 1.07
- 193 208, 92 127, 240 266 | 1.14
